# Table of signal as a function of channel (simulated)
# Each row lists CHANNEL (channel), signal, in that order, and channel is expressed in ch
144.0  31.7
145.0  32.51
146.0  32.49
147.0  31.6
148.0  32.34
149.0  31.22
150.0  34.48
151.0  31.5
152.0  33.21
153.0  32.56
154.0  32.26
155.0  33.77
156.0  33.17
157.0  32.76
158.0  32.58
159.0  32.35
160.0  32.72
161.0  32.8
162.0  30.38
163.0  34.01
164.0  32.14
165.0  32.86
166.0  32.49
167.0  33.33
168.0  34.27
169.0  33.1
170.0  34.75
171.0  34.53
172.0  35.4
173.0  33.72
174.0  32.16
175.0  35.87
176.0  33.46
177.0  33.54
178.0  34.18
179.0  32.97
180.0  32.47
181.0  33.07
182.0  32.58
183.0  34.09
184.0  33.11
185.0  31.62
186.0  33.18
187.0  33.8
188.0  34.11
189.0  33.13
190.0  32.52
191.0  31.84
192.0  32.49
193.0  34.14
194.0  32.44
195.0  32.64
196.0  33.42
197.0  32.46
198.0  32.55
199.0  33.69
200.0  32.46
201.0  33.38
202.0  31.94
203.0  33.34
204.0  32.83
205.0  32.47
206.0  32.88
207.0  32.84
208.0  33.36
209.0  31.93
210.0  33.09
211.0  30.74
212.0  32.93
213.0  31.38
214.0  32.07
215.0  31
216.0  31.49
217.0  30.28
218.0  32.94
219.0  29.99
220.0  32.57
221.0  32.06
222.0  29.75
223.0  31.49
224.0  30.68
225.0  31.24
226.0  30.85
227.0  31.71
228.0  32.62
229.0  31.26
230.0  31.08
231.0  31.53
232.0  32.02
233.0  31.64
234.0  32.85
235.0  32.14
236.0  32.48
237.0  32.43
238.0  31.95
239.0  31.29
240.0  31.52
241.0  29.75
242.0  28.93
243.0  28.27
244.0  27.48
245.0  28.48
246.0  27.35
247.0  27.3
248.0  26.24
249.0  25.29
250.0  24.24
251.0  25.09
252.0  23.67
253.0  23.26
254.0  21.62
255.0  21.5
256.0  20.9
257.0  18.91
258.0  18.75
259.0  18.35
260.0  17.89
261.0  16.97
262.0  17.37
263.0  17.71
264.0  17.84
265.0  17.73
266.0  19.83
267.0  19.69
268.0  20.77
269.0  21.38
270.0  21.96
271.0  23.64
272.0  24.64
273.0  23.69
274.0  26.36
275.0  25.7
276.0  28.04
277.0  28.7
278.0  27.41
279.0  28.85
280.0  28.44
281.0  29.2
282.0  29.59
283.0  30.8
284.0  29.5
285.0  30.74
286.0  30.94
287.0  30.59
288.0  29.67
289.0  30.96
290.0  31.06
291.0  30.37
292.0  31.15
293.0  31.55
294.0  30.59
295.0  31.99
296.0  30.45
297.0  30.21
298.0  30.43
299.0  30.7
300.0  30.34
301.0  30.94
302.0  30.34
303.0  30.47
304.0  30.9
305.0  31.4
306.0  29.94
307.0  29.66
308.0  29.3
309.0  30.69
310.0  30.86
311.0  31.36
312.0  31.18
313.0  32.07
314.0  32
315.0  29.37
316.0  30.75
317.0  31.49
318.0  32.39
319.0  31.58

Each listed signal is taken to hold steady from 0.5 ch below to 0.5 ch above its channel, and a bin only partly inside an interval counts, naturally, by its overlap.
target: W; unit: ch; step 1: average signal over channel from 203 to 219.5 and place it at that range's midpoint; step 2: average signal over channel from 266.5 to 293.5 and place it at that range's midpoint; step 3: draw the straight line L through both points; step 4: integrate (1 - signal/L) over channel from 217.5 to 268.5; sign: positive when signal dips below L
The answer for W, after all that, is 5.9 ch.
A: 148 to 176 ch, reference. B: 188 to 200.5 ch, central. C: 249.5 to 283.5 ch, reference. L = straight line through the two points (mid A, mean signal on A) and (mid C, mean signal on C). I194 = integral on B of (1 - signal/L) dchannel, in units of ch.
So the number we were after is -1.20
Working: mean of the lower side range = 33.1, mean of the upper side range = 23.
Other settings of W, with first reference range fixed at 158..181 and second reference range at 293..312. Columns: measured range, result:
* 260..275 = 5.1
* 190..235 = 0.5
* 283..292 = 0.1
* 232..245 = 0.4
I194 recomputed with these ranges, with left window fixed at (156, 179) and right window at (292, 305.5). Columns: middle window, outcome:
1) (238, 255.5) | 2.8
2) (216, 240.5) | 0.4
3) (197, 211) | 0.0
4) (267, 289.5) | 2.9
